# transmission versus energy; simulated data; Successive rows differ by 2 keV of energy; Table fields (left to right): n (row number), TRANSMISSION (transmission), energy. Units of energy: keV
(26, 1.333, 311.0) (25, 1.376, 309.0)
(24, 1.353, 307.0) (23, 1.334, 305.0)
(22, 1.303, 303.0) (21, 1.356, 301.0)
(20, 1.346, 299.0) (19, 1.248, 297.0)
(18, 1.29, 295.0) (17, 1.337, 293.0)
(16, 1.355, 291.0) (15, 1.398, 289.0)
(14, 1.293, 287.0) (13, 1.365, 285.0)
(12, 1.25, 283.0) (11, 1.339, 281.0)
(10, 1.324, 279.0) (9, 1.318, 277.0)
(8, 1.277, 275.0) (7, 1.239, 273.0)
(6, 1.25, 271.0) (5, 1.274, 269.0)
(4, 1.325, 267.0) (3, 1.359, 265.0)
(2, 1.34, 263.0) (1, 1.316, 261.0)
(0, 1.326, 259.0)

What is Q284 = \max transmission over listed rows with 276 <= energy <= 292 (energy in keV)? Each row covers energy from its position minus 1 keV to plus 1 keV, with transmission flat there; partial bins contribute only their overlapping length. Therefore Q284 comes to 1.398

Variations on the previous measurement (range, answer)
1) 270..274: 1.25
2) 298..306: 1.356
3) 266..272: 1.325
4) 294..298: 1.29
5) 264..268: 1.359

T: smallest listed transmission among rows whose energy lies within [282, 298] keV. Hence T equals 1.248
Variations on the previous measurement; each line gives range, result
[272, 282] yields 1.239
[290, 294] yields 1.337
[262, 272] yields 1.25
